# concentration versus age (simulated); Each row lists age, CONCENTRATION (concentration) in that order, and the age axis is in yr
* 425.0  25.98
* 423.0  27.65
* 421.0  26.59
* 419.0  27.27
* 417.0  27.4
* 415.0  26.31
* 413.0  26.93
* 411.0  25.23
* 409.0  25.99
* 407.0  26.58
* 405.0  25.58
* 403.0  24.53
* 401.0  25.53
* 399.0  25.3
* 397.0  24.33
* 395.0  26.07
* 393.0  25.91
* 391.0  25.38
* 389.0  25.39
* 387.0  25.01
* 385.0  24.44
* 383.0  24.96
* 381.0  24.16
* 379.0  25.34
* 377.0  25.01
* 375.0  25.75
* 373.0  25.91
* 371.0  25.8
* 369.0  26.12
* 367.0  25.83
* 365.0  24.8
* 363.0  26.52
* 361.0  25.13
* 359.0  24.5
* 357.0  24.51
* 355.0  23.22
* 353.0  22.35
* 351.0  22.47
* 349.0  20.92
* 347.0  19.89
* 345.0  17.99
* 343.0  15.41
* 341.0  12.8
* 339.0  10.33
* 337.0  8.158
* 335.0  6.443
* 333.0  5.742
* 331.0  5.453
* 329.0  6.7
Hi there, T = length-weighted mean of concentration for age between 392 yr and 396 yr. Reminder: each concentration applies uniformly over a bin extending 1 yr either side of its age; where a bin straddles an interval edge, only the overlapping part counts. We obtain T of 26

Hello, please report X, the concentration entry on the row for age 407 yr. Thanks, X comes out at 26.58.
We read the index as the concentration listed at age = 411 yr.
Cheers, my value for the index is 25.23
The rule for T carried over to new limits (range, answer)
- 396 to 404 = 24.9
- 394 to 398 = 25.2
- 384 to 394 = 25.2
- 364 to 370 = 25.6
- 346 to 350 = 20.4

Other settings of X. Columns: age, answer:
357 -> 24.51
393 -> 25.91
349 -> 20.92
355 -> 23.22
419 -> 27.27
